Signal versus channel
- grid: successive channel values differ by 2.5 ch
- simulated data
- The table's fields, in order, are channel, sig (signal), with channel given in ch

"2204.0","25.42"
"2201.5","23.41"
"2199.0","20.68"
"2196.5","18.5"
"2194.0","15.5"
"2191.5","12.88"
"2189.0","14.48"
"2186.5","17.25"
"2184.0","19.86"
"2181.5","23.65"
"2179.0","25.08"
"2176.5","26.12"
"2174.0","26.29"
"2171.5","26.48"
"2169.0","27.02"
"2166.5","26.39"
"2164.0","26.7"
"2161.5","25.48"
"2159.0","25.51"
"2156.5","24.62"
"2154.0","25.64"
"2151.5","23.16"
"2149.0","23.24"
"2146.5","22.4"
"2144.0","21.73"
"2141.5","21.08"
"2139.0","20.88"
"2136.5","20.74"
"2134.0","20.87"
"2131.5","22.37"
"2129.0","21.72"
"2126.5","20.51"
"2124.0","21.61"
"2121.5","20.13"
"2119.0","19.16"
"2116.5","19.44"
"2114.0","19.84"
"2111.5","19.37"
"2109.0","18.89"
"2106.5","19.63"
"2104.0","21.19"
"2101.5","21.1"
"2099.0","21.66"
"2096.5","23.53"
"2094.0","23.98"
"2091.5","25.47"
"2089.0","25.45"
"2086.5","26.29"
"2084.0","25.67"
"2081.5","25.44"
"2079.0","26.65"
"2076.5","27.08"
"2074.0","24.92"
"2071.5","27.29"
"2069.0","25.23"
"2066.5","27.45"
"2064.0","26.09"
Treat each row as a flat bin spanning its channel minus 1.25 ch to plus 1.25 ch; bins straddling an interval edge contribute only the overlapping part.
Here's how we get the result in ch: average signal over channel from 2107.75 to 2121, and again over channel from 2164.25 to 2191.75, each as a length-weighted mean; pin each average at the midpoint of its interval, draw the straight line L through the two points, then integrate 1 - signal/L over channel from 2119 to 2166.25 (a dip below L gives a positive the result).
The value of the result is -3.9 ch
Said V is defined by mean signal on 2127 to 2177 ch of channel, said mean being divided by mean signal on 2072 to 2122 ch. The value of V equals 1.04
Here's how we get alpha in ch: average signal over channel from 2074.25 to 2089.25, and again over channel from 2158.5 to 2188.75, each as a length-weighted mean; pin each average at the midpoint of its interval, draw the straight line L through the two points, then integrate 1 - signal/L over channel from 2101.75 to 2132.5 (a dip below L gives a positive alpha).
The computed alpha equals 6.1 ch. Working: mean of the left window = 26.1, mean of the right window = 24.3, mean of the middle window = 20.3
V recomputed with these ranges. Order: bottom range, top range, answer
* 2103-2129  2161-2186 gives 1.25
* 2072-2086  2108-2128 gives 0.76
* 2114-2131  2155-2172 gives 1.27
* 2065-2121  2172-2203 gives 0.88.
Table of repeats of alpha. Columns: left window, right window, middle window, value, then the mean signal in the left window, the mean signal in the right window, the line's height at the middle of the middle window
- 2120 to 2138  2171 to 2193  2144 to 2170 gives -4.6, 21.1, 21.1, 21.1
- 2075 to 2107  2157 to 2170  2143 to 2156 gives 1.2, 24.2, 26.1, 25.7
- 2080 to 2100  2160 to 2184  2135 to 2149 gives 2.1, 24.7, 25.6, 25.3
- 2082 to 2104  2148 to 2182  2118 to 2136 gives 2.7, 24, 25.4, 24.7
